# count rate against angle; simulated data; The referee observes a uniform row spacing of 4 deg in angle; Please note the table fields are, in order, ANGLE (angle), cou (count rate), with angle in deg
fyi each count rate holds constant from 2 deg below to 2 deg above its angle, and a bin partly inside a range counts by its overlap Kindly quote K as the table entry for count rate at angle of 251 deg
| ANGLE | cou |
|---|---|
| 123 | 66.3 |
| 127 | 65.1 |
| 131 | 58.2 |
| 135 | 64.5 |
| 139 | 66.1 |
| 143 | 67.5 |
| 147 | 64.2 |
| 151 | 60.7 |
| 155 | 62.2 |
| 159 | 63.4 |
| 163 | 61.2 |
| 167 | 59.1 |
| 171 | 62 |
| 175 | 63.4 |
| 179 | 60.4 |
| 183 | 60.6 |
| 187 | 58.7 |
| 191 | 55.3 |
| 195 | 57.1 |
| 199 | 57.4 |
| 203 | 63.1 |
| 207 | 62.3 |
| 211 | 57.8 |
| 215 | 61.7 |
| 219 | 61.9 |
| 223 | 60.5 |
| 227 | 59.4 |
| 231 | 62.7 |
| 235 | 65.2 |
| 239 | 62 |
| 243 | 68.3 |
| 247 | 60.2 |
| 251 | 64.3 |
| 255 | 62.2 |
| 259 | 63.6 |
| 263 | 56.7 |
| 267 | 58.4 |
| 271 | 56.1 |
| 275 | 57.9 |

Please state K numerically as 64.3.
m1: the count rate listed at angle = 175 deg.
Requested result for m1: 63.4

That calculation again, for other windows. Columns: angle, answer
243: 68.3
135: 64.5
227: 59.4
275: 57.9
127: 65.1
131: 58.2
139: 66.1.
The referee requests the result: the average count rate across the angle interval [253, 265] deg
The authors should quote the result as 60.8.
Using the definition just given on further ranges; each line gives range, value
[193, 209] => 60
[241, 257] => 63.8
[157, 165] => 62.3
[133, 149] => 65.6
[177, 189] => 59.9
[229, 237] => 64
